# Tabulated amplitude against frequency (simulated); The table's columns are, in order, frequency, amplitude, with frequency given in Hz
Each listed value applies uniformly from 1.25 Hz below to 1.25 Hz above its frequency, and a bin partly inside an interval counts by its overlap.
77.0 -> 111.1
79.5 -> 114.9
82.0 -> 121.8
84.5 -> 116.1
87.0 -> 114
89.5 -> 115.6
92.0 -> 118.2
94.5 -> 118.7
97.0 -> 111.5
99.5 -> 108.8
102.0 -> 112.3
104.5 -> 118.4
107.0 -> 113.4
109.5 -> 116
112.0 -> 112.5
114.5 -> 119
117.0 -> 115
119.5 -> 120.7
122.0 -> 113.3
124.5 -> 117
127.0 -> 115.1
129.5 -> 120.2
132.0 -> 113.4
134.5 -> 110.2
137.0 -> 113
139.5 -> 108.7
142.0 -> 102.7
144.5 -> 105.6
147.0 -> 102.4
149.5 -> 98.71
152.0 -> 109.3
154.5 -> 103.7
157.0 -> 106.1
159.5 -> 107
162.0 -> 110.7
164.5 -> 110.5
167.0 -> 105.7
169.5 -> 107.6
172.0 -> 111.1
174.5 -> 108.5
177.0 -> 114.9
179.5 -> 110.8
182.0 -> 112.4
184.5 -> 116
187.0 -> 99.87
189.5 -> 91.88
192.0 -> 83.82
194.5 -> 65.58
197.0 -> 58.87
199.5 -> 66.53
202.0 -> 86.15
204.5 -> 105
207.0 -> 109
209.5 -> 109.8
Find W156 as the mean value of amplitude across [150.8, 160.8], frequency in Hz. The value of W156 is 107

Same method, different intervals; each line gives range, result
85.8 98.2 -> 116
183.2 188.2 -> 108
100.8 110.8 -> 115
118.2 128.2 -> 117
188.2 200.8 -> 73.5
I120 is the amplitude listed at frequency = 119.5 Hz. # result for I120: 120.7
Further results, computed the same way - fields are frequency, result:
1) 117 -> 115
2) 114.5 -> 119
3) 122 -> 113.3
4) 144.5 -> 105.6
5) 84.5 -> 116.1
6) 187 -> 99.87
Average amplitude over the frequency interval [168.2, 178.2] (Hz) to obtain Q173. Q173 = 110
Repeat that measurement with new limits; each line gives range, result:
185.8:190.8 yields 95.7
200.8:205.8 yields 95.8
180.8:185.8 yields 114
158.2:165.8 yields 109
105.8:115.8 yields 115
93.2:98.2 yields 115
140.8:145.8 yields 104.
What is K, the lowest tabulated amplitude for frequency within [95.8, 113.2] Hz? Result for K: 108.8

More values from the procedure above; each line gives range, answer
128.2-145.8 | 102.7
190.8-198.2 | 58.87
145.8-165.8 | 98.71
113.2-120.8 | 115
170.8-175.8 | 108.5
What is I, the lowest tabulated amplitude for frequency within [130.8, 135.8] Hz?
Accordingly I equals 110.2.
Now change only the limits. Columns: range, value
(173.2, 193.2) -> 83.82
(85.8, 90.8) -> 114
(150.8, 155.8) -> 103.7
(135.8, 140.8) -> 108.7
